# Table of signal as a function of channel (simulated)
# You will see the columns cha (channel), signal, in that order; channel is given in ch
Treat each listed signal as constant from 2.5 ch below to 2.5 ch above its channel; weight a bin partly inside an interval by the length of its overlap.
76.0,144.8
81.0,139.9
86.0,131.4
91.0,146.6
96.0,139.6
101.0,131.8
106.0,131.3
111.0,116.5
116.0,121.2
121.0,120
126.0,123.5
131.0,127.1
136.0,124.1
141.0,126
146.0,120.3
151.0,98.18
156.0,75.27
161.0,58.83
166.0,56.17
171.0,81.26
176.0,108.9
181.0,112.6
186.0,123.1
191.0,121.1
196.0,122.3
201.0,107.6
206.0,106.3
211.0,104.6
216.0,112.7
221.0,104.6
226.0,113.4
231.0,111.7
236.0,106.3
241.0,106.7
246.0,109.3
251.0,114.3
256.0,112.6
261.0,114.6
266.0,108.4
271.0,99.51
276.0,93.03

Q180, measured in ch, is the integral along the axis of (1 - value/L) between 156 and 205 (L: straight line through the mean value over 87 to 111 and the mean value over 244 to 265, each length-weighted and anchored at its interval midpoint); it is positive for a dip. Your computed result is 9.8 ch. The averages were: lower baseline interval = 135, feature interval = 98.1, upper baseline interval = 112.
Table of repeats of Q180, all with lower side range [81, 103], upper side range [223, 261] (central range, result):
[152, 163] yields 4.75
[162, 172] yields 4.74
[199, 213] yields 1.33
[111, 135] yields 1.78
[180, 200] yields 0.12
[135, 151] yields 1.14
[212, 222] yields 0.58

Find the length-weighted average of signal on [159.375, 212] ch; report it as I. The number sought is 101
